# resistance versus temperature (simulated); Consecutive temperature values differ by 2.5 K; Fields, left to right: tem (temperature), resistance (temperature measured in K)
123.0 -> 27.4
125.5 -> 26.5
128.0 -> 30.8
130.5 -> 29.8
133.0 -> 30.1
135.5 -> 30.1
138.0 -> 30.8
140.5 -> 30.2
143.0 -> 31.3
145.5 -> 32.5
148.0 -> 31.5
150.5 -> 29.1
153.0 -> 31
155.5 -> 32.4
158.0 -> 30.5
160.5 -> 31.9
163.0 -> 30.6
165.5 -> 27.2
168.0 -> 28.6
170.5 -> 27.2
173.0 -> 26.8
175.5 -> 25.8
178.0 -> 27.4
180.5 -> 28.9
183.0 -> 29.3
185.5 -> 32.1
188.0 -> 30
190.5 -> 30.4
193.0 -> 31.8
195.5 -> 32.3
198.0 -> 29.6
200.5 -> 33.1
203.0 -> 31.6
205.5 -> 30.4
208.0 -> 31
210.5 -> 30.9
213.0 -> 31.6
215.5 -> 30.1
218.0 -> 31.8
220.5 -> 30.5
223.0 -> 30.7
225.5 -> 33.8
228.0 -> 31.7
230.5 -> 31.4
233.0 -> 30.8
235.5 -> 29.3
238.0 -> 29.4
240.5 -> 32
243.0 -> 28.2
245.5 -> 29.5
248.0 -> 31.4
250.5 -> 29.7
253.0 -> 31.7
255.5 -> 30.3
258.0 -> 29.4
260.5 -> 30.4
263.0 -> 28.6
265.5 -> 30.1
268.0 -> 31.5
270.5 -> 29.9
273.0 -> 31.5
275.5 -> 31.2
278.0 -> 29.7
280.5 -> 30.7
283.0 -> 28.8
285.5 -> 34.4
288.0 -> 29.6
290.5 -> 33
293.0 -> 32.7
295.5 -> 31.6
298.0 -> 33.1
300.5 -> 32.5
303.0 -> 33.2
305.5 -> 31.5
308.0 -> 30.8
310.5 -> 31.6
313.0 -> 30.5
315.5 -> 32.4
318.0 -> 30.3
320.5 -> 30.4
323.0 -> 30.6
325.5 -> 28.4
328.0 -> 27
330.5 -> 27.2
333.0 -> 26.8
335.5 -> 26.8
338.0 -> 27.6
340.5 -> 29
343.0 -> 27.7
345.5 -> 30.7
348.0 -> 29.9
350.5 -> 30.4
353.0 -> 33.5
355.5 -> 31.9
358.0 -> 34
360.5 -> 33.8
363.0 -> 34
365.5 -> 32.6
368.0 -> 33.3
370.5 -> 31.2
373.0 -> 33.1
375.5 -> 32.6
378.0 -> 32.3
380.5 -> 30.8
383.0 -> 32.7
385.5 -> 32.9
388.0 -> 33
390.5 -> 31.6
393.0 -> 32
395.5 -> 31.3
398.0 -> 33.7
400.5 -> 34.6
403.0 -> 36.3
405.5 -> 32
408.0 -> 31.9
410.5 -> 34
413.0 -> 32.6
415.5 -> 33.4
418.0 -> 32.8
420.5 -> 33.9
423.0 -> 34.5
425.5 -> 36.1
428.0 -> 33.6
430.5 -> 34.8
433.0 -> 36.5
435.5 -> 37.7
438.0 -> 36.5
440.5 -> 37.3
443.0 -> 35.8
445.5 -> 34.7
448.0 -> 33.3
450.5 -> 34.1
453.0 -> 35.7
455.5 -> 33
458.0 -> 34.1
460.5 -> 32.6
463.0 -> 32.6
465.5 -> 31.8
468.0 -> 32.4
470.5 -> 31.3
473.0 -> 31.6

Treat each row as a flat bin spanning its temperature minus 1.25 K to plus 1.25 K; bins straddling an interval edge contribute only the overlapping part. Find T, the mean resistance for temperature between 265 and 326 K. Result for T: 31.2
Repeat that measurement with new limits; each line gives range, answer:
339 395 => 31.9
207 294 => 30.8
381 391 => 32.5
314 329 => 29.9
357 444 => 33.7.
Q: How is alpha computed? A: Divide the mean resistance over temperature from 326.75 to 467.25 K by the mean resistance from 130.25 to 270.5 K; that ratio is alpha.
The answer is 1.08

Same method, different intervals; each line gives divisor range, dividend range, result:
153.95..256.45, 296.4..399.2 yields 1.03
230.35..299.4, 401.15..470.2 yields 1.11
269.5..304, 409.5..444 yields 1.11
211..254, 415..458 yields 1.13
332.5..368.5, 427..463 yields 1.13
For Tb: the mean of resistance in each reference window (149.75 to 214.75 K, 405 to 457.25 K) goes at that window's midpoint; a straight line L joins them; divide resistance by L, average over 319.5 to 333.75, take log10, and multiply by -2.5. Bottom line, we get 0.15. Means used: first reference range 30.1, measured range 28.4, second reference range 34.5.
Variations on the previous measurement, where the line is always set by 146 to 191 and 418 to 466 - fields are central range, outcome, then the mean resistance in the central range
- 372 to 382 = 0.04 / 32.2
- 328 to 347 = 0.17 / 27.9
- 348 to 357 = 0.04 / 31.7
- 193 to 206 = -0.05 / 31.5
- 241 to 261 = 0.03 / 30.1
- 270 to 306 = 0.01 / 31.6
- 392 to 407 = 0.02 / 33.3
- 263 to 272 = 0.04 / 30.3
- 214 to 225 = -0.02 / 31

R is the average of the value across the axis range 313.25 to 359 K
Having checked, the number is 29.7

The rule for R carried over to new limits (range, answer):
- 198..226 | 31.3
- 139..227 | 30.4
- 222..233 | 31.8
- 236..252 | 30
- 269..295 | 31.2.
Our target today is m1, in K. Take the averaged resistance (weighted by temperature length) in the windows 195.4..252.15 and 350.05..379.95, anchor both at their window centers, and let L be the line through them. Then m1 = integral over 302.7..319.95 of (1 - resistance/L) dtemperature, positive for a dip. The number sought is 0.4 K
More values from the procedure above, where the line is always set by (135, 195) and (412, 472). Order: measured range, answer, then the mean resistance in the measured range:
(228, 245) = 0.4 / 30.3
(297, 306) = -0.2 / 32.7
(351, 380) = 0.2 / 32.8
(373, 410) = 0.8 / 32.7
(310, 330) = 1.4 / 30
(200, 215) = -0.3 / 31.3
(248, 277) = 0.9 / 30.4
